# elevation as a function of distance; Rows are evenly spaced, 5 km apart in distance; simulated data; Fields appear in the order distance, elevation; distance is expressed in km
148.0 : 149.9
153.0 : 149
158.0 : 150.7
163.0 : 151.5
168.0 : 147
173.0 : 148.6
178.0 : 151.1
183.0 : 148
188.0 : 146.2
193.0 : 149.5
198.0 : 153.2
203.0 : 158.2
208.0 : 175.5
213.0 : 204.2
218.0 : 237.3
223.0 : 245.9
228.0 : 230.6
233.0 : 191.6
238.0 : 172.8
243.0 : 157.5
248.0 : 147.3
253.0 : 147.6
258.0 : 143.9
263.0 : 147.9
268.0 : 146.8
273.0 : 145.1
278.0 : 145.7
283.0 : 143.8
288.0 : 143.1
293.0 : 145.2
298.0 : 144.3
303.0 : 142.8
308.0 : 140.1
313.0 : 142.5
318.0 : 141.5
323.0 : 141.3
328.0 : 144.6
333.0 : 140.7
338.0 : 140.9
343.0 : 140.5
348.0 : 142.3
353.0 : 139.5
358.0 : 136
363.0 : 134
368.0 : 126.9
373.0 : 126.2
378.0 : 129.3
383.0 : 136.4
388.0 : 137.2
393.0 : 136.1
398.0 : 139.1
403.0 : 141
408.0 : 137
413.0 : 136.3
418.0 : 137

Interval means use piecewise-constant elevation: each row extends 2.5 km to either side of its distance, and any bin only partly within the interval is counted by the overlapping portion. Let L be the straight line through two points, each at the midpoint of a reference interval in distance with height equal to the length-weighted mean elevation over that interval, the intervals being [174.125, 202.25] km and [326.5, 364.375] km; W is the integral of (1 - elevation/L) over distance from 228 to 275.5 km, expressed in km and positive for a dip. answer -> -4.4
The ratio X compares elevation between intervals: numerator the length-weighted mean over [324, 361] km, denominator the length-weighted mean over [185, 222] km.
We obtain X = 0.79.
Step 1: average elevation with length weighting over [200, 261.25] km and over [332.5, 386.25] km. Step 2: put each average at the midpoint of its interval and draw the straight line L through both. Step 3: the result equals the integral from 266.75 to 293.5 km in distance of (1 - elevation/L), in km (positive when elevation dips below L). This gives 3.3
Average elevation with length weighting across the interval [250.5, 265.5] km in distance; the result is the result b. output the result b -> 146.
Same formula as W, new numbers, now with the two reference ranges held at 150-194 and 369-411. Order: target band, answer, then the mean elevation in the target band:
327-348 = -0.5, 142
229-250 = -4.0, 172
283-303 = -0.4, 144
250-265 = -0.3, 146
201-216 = -3.6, 182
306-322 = -0.2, 141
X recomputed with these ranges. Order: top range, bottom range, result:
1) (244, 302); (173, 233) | 0.81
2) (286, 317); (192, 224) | 0.76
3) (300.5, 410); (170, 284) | 0.83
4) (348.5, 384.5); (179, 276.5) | 0.78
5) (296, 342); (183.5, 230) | 0.76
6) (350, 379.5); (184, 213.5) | 0.82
